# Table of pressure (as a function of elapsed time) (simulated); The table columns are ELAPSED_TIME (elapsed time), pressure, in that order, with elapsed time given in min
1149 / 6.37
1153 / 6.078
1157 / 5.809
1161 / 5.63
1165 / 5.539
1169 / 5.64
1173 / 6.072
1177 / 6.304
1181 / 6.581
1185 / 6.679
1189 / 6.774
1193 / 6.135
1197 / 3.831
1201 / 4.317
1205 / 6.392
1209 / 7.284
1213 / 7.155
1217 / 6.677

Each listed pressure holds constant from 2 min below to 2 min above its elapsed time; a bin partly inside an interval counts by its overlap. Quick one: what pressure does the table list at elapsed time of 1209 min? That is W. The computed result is 7.284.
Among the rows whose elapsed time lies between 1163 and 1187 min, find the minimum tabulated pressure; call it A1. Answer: 5.539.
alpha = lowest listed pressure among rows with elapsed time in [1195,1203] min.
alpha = 3.831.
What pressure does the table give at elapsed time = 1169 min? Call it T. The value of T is 5.64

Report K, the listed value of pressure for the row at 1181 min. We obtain 6.581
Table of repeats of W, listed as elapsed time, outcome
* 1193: 6.135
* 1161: 5.63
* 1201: 4.317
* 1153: 6.078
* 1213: 7.155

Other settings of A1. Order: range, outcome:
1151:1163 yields 5.63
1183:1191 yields 6.679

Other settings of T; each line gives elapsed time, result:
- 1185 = 6.679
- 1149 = 6.37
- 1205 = 6.392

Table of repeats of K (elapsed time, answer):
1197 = 3.831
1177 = 6.304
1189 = 6.774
